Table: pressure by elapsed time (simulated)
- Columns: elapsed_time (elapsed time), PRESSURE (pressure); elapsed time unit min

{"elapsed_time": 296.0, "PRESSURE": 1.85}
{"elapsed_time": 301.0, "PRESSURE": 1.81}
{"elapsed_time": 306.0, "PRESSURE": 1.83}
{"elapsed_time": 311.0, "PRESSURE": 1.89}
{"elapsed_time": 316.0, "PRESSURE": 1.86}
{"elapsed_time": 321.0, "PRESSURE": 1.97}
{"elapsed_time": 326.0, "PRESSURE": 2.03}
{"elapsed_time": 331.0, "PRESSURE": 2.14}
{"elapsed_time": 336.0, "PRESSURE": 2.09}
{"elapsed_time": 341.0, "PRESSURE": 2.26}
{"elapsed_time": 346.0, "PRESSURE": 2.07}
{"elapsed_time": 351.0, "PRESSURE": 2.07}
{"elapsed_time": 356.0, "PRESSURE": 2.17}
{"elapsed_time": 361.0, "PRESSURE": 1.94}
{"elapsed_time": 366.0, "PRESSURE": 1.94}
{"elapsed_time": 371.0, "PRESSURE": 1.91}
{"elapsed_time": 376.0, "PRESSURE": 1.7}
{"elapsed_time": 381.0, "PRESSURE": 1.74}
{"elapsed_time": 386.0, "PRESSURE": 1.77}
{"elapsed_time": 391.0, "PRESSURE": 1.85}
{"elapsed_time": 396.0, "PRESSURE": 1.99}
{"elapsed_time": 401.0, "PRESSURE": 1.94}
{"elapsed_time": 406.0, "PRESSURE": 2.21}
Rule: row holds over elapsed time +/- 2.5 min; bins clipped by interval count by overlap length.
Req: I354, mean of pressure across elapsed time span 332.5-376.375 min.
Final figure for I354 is 2.03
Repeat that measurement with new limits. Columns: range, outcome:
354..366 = 2.03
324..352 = 2.11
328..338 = 2.11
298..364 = 2.01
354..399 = 1.89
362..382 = 1.84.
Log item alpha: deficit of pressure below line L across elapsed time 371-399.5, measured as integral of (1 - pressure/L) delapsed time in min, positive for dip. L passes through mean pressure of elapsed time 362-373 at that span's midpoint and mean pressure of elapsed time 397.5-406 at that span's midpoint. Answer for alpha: 2.2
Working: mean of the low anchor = 1.93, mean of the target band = 1.82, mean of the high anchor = 2.03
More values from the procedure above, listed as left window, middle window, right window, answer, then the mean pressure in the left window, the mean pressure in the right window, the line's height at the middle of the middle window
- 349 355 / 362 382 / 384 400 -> 1.5 min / 2.1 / 1.88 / 1.99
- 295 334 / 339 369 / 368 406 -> -2.7 min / 1.93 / 1.87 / 1.9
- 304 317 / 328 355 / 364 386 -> -4.2 min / 1.86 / 1.81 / 1.84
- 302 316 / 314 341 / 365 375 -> -2.6 min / 1.85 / 1.89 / 1.87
